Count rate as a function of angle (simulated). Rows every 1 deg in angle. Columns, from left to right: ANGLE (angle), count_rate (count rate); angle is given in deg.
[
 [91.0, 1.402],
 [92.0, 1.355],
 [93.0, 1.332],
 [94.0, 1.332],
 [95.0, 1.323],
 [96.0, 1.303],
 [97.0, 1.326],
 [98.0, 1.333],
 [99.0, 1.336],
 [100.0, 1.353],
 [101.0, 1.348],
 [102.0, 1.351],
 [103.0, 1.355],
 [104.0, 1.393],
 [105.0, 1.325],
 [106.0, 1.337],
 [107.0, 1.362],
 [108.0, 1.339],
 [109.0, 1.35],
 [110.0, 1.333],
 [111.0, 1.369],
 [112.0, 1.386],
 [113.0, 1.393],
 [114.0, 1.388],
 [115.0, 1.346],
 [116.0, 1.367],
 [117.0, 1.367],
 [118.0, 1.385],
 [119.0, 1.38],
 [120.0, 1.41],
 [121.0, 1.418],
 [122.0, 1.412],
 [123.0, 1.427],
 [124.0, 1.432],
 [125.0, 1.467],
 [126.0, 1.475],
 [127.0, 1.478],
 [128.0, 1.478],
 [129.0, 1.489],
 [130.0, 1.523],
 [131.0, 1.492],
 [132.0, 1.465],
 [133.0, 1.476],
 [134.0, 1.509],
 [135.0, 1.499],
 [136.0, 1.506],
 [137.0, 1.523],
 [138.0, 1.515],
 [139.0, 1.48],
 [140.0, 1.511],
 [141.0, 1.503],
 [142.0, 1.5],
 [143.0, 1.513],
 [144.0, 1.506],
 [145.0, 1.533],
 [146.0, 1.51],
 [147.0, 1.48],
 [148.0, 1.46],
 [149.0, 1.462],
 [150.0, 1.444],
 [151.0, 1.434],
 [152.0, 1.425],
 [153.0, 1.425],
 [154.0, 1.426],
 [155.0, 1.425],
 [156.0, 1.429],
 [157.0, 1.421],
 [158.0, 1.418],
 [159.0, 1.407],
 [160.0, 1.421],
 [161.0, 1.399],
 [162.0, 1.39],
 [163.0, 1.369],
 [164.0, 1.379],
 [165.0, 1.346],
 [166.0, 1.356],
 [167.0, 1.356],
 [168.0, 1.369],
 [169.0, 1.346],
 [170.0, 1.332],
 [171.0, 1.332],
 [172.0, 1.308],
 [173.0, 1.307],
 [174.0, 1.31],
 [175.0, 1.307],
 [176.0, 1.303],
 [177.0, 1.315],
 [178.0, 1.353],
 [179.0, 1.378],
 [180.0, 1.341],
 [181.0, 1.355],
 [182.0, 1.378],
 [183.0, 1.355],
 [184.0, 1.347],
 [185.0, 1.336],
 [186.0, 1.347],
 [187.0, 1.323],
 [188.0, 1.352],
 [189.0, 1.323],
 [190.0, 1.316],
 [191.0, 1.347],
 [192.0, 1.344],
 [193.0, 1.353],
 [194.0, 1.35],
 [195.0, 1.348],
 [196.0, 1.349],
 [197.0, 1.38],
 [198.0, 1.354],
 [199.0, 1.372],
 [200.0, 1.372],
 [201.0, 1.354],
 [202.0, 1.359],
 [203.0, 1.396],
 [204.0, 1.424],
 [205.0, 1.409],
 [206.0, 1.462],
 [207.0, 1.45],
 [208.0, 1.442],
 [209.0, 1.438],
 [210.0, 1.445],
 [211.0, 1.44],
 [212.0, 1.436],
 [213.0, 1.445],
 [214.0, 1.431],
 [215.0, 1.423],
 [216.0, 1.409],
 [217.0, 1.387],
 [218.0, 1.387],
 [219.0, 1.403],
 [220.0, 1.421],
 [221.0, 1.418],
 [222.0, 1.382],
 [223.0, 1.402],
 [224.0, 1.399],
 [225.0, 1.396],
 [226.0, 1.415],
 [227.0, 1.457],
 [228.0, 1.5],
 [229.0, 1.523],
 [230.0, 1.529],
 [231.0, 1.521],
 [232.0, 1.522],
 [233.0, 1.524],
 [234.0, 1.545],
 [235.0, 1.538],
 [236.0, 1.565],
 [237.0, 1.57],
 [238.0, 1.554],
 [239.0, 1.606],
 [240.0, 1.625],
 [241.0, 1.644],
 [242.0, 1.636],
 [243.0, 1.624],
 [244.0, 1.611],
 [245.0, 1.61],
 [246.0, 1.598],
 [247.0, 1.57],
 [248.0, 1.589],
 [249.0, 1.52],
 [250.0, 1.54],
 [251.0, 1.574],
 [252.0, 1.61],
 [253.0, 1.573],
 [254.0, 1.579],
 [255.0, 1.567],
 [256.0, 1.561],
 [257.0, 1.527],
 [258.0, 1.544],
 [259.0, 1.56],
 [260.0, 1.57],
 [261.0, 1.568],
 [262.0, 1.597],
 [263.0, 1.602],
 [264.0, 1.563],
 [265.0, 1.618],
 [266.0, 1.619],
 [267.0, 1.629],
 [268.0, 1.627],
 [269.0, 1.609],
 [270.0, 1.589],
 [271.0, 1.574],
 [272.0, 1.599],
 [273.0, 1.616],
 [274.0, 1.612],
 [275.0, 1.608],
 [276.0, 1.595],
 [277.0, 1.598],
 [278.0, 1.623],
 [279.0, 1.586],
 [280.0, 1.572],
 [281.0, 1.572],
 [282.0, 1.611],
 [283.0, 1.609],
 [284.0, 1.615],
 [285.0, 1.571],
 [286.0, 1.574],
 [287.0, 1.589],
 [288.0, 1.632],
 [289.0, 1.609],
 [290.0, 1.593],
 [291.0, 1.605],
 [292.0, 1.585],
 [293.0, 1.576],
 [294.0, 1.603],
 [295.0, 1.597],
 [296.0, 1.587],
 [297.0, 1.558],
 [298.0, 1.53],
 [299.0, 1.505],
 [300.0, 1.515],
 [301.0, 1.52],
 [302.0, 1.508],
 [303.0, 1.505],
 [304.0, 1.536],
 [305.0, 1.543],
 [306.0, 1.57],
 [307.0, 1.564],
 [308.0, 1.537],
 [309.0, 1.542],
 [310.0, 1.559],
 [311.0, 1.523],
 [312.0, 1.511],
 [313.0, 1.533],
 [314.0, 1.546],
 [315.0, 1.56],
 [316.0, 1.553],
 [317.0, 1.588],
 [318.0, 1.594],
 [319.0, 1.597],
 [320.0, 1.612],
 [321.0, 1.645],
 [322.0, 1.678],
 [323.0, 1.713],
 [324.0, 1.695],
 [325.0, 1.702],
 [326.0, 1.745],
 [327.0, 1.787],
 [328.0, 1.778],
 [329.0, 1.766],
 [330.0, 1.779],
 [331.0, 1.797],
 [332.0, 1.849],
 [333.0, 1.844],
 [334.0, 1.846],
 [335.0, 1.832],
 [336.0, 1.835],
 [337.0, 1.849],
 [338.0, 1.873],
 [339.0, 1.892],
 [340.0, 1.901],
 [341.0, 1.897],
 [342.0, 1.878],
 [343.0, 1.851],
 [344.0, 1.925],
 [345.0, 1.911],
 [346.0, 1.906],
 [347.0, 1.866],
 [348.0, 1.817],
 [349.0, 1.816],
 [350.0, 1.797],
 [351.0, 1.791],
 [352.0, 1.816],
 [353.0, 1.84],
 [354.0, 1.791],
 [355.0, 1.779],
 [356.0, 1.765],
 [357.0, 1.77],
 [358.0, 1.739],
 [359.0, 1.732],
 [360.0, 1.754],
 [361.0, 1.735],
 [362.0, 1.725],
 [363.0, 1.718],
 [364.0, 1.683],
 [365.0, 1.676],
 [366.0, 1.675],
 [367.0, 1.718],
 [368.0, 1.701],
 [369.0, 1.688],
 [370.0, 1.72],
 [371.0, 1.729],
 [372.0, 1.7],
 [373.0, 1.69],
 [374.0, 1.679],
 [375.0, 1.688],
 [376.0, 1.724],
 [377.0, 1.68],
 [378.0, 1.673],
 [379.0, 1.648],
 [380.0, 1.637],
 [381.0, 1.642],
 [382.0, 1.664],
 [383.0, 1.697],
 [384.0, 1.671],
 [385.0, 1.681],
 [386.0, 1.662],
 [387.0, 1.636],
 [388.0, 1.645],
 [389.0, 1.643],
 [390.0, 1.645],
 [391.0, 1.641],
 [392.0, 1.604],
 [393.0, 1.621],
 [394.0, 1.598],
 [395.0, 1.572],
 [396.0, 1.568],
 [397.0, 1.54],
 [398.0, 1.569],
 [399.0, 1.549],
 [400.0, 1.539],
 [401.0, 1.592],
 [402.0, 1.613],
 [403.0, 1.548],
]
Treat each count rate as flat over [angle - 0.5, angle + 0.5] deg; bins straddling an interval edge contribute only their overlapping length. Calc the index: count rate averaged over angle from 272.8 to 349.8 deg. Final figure 1.66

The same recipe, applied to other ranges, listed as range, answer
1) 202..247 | 1.49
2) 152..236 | 1.4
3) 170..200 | 1.34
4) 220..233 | 1.46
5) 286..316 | 1.56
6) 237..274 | 1.59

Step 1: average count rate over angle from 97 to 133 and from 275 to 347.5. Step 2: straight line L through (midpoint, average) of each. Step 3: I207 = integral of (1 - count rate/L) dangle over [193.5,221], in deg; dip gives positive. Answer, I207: 2.1 deg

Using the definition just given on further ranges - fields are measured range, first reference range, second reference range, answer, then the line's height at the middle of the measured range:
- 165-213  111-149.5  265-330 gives 4.6 deg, 1.51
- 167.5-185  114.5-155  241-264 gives 1.9 deg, 1.5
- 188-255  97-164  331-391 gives 3.9 deg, 1.56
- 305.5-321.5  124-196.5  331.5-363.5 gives 1.7 deg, 1.75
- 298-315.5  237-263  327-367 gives 1.8 deg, 1.71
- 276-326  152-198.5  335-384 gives 1.6 deg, 1.64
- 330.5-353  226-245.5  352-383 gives -2.3 deg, 1.68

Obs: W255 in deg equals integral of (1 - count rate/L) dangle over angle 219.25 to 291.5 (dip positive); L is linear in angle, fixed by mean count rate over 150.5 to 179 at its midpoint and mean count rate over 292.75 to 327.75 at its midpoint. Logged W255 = -2.8 deg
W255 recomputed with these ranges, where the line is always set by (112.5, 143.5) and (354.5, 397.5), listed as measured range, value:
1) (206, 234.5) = 1.7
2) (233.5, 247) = -0.3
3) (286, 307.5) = 0.6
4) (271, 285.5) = -0.1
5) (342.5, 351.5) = -1.1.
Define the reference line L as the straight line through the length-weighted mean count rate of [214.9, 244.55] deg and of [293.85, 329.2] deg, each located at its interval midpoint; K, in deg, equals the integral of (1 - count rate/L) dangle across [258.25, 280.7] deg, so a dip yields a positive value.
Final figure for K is -0.7 deg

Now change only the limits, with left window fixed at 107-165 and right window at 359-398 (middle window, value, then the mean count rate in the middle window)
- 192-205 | 1.1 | 1.37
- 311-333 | -0.7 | 1.67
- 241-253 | -0.4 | 1.59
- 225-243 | -0.1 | 1.54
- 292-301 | 0.2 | 1.56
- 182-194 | 1.2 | 1.34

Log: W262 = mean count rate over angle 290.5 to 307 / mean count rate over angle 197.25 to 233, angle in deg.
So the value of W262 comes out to 1.1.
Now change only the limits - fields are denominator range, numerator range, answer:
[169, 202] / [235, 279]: 1.18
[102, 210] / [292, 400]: 1.20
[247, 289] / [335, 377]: 1.12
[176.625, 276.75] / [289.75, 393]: 1.14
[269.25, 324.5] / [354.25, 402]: 1.06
